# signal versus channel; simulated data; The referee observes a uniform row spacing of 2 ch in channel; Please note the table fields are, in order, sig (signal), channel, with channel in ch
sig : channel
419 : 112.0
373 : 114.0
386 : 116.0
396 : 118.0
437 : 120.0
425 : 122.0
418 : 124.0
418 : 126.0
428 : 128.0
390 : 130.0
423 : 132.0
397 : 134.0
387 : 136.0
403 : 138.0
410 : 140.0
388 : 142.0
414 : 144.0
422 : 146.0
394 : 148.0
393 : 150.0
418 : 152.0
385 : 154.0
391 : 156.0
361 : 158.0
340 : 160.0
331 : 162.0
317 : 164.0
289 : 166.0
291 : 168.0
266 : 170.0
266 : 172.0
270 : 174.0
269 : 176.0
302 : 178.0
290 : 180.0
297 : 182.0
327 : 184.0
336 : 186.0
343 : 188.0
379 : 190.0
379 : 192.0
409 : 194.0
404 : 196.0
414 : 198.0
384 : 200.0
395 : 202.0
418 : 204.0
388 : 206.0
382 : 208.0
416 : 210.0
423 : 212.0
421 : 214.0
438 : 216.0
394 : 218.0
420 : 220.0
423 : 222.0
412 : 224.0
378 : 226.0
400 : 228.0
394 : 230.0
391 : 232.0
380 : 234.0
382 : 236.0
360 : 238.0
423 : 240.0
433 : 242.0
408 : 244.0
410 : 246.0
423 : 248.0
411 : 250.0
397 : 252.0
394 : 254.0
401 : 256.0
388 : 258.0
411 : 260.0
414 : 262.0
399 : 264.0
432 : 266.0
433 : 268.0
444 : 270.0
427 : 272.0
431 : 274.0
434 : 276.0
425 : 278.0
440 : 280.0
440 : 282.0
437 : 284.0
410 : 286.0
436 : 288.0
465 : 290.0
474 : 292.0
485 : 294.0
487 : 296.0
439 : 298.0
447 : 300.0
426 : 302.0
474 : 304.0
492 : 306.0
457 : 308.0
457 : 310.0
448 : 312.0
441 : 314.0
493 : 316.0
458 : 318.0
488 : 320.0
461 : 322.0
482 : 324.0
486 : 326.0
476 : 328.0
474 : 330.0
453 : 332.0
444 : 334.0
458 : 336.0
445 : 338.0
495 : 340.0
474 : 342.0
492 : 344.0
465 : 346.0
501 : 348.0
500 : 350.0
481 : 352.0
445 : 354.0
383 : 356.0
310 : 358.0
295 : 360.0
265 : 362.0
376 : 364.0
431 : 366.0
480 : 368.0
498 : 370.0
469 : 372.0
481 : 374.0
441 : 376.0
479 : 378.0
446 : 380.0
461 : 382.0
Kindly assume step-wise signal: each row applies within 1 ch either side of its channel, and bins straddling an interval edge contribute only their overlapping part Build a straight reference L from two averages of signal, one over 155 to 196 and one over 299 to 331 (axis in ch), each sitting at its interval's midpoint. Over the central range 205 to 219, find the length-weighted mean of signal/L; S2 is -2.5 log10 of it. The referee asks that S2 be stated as -0.133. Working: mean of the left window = 325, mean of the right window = 466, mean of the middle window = 409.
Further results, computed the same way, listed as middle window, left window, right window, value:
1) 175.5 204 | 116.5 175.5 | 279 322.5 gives 0.12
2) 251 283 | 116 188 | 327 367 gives -0.04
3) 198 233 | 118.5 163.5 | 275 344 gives 0.05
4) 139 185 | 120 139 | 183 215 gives 0.18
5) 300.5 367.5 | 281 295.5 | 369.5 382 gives 0.03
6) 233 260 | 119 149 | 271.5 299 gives 0.09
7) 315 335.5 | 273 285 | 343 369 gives -0.11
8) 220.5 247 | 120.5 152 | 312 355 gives 0.10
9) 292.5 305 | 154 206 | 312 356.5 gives -0.05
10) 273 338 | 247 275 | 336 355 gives -0.02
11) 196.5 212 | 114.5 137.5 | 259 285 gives 0.05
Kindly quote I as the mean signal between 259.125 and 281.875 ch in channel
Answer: 427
